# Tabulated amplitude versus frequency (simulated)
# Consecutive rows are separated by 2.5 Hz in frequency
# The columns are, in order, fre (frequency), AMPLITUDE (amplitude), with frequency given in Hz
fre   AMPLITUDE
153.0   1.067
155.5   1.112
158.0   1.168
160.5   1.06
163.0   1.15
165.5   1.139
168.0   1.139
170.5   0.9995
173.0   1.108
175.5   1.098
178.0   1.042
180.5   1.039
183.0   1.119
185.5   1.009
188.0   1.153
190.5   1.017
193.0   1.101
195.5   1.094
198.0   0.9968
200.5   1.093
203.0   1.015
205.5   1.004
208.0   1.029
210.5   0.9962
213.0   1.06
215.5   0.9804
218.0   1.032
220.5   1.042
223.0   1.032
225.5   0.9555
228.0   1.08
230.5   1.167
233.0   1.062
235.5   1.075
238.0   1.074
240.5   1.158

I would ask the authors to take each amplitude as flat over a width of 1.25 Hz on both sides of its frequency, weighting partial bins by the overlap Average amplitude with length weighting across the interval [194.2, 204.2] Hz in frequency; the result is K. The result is 1.05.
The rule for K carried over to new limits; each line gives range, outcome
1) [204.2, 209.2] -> 1.02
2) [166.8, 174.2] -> 1.08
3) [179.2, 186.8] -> 1.06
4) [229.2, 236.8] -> 1.1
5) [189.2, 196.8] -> 1.07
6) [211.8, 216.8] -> 1.02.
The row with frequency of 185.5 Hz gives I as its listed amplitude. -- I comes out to 1.009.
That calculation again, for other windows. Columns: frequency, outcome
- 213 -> 1.06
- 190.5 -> 1.017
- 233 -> 1.062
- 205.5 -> 1.004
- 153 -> 1.067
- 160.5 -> 1.06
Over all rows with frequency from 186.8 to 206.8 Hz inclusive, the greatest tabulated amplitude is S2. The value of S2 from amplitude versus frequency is 1.153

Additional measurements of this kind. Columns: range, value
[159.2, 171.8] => 1.15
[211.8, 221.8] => 1.06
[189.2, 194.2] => 1.101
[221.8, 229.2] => 1.08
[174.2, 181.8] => 1.098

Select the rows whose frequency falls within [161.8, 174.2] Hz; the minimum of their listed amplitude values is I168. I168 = 0.9995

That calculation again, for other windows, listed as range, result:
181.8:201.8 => 0.9968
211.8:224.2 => 0.9804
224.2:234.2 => 0.9555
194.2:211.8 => 0.9962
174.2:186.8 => 1.009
